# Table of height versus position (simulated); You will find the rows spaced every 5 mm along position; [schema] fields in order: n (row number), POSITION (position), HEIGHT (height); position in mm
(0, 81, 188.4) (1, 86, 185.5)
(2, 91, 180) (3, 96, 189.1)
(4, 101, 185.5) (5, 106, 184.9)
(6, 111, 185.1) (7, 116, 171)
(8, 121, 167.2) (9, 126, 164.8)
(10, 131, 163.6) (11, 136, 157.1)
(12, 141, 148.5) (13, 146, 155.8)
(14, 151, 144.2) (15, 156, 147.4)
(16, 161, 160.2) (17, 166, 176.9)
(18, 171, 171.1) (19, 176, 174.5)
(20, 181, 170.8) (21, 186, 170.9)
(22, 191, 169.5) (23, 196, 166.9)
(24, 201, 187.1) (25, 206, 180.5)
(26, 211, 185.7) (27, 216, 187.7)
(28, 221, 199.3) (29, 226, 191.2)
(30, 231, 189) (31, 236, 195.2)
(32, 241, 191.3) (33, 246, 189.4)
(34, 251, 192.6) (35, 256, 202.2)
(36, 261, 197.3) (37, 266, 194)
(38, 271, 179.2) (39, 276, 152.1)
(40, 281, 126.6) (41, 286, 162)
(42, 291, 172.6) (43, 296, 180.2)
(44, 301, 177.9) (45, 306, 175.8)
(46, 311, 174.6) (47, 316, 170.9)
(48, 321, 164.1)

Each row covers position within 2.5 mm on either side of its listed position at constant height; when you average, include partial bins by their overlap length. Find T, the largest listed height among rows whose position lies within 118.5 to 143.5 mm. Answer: 167.2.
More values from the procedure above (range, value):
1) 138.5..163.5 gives 160.2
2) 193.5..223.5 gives 199.3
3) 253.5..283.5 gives 202.2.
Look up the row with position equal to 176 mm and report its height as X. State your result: 174.5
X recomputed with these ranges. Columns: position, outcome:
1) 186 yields 170.9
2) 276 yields 152.1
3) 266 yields 194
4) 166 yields 176.9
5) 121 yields 167.2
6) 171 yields 171.1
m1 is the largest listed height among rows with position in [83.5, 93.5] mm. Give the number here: 185.5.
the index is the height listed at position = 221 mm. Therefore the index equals 199.3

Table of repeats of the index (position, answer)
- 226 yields 191.2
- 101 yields 185.5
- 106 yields 184.9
